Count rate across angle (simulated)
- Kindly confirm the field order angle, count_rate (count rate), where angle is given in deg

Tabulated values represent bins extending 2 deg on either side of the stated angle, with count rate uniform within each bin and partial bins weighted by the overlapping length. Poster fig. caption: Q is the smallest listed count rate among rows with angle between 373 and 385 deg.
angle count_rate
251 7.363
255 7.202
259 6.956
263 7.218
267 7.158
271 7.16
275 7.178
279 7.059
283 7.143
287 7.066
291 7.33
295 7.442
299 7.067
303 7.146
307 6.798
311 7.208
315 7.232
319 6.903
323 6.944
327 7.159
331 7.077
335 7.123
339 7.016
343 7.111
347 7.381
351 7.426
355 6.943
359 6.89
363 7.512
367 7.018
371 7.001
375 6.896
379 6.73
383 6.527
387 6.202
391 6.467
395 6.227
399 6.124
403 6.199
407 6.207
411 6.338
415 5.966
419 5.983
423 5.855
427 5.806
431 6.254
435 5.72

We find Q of 6.527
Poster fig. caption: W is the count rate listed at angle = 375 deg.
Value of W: 6.896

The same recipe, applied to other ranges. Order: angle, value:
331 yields 7.077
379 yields 6.73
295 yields 7.442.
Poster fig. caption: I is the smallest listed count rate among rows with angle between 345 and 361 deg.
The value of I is 6.89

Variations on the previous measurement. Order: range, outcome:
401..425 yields 5.855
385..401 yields 6.124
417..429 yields 5.806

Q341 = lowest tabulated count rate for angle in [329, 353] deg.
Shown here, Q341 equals 7.016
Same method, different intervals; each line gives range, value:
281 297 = 7.066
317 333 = 6.903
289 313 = 6.798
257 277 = 6.956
